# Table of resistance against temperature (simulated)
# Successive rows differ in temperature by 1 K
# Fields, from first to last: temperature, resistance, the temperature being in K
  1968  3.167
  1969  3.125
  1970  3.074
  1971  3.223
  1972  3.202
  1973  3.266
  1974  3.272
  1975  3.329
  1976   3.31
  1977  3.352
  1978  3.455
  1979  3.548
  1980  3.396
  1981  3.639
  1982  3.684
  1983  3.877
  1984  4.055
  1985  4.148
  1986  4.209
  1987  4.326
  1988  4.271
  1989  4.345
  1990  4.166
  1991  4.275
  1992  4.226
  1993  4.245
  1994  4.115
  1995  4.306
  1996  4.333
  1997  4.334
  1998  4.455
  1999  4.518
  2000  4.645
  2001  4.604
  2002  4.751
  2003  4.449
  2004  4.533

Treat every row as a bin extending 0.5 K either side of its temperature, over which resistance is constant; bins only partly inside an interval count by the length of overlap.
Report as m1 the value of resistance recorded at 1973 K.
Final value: 3.266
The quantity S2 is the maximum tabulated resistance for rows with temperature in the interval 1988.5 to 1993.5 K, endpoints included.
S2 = 4.345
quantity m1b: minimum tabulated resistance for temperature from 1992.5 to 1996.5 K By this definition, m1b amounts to 4.115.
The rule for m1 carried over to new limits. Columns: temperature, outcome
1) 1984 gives 4.055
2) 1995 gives 4.306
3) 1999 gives 4.518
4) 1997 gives 4.334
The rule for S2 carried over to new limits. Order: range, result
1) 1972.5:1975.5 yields 3.329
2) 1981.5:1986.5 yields 4.209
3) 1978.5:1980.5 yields 3.548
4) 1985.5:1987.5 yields 4.326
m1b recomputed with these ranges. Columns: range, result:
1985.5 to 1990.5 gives 4.166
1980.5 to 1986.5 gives 3.639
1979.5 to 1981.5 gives 3.396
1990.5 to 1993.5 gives 4.226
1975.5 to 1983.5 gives 3.31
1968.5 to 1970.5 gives 3.074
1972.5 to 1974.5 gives 3.266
